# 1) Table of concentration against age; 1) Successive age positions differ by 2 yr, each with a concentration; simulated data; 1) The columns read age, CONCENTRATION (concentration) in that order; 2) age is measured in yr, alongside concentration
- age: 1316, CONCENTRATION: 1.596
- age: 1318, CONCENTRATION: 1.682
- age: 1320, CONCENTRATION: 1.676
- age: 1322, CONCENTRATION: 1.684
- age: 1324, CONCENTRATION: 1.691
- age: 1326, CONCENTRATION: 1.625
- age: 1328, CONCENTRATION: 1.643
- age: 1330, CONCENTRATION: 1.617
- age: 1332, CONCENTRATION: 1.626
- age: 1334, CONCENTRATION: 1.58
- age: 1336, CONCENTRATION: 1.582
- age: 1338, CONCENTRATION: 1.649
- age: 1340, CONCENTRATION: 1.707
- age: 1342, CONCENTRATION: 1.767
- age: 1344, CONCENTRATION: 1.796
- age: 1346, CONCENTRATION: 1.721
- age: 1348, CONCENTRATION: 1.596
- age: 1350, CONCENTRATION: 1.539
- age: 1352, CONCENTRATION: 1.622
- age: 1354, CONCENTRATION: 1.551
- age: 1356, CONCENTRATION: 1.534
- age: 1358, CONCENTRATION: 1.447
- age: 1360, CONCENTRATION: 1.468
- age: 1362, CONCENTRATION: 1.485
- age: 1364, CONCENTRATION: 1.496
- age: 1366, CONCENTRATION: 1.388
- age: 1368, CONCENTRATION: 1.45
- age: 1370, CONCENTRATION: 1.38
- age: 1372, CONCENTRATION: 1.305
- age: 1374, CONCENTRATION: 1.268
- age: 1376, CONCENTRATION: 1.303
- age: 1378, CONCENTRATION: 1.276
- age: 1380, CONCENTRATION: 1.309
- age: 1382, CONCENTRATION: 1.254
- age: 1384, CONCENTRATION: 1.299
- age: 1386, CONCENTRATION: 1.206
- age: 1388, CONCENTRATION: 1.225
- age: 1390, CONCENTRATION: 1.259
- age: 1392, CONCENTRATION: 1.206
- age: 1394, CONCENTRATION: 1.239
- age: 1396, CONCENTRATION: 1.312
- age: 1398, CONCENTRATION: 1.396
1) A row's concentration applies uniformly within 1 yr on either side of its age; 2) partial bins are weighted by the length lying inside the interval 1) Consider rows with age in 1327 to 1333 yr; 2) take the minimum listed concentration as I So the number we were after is 1.617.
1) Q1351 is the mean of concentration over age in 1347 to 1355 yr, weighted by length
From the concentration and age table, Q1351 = 1.58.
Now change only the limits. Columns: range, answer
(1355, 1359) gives 1.49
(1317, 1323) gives 1.68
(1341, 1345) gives 1.78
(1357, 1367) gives 1.46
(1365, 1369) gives 1.42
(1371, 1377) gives 1.29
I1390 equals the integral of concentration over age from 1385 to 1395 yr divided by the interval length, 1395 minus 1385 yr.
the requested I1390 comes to 1.23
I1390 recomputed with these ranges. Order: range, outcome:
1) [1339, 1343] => 1.74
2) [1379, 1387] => 1.27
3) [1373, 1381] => 1.29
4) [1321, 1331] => 1.65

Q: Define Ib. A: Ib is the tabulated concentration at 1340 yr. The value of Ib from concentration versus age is 1.707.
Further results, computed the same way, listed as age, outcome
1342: 1.767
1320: 1.676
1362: 1.485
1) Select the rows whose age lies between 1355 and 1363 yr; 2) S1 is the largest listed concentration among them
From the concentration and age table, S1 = 1.534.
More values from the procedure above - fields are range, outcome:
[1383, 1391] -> 1.299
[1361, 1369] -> 1.496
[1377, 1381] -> 1.309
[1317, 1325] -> 1.691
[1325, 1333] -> 1.643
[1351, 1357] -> 1.622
